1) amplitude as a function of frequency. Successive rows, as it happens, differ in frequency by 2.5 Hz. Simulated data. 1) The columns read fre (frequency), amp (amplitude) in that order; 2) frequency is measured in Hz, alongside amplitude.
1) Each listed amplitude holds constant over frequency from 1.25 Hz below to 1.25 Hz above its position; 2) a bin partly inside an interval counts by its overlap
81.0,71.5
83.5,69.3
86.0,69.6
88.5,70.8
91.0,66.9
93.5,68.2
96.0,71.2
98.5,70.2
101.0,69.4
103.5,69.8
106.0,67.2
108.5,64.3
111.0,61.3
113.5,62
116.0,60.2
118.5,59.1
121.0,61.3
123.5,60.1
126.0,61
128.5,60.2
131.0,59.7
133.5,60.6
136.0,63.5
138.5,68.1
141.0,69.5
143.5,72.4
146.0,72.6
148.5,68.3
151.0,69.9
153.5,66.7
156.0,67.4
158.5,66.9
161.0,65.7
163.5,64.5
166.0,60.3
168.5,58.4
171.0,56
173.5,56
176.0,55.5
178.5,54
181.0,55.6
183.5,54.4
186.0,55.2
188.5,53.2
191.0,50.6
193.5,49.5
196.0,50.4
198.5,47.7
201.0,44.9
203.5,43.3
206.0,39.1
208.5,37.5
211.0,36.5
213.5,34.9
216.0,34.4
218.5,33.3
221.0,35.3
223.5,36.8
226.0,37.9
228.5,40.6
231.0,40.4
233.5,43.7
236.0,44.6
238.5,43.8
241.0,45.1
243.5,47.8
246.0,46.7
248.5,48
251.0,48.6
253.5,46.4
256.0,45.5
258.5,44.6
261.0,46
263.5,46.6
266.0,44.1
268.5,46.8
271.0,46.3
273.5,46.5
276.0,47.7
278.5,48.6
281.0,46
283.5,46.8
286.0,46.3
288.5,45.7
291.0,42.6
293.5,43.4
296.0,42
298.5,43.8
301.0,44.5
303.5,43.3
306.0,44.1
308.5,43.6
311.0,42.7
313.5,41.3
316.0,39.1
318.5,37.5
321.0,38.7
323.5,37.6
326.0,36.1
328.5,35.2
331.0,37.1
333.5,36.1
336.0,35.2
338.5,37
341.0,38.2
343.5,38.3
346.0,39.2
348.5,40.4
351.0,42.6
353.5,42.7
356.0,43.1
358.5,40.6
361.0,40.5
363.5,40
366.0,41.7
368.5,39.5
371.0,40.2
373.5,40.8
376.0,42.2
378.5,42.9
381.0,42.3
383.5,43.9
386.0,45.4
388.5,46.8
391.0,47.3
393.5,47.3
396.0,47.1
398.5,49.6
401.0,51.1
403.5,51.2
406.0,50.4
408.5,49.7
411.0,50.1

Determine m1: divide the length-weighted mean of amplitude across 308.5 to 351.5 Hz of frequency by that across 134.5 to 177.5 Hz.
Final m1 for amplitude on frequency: 0.59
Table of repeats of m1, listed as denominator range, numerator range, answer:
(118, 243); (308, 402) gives 0.78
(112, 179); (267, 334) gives 0.68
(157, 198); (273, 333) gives 0.75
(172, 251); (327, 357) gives 0.86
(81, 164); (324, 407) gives 0.64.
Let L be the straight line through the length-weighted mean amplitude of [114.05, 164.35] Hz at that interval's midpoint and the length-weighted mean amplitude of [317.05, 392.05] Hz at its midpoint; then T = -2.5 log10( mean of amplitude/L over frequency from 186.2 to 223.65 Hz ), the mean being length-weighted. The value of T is 0.33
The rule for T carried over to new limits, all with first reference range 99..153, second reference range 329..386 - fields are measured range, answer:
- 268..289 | 0.04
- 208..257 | 0.27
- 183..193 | 0.10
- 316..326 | 0.17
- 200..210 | 0.35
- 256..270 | 0.11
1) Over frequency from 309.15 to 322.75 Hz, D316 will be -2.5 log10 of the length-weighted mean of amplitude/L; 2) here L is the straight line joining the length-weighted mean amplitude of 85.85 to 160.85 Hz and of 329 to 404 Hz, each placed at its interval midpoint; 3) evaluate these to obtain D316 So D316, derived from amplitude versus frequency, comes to 0.18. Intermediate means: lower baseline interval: 65.9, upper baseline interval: 42.2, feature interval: 39.9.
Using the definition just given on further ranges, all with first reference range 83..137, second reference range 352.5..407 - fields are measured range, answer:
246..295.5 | 0.144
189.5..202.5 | 0.197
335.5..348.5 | 0.236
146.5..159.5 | -0.111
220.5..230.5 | 0.420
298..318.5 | 0.173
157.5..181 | 0.016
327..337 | 0.314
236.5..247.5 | 0.194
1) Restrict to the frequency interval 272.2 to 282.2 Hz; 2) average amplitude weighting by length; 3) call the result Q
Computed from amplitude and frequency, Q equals 47.2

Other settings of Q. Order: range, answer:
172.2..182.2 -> 55.3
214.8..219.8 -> 33.9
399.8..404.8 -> 51.1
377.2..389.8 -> 44.3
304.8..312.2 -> 43.5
